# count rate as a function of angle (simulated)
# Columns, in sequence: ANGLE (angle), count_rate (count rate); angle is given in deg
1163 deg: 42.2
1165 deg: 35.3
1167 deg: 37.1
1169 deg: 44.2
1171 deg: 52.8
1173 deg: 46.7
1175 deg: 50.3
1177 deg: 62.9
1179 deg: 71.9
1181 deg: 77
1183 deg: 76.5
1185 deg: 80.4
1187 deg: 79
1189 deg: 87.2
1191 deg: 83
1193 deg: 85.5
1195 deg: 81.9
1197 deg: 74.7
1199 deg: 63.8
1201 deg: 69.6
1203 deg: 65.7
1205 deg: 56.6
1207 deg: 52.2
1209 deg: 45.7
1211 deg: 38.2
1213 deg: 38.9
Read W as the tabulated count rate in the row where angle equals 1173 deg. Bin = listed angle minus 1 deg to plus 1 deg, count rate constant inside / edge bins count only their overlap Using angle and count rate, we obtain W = 46.7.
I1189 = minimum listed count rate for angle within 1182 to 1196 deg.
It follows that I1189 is 76.5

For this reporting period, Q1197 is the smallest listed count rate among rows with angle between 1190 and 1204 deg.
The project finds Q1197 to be 63.8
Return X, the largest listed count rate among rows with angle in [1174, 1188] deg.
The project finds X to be 80.4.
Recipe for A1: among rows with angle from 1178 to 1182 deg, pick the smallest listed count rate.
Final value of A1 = 71.9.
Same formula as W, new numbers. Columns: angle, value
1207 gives 52.2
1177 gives 62.9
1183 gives 76.5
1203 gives 65.7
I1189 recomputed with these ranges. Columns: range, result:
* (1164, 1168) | 35.3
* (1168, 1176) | 44.2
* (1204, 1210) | 45.7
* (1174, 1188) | 50.3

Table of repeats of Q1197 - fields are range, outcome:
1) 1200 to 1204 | 65.7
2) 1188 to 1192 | 83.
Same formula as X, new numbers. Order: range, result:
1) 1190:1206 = 85.5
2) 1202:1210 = 65.7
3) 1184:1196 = 87.2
